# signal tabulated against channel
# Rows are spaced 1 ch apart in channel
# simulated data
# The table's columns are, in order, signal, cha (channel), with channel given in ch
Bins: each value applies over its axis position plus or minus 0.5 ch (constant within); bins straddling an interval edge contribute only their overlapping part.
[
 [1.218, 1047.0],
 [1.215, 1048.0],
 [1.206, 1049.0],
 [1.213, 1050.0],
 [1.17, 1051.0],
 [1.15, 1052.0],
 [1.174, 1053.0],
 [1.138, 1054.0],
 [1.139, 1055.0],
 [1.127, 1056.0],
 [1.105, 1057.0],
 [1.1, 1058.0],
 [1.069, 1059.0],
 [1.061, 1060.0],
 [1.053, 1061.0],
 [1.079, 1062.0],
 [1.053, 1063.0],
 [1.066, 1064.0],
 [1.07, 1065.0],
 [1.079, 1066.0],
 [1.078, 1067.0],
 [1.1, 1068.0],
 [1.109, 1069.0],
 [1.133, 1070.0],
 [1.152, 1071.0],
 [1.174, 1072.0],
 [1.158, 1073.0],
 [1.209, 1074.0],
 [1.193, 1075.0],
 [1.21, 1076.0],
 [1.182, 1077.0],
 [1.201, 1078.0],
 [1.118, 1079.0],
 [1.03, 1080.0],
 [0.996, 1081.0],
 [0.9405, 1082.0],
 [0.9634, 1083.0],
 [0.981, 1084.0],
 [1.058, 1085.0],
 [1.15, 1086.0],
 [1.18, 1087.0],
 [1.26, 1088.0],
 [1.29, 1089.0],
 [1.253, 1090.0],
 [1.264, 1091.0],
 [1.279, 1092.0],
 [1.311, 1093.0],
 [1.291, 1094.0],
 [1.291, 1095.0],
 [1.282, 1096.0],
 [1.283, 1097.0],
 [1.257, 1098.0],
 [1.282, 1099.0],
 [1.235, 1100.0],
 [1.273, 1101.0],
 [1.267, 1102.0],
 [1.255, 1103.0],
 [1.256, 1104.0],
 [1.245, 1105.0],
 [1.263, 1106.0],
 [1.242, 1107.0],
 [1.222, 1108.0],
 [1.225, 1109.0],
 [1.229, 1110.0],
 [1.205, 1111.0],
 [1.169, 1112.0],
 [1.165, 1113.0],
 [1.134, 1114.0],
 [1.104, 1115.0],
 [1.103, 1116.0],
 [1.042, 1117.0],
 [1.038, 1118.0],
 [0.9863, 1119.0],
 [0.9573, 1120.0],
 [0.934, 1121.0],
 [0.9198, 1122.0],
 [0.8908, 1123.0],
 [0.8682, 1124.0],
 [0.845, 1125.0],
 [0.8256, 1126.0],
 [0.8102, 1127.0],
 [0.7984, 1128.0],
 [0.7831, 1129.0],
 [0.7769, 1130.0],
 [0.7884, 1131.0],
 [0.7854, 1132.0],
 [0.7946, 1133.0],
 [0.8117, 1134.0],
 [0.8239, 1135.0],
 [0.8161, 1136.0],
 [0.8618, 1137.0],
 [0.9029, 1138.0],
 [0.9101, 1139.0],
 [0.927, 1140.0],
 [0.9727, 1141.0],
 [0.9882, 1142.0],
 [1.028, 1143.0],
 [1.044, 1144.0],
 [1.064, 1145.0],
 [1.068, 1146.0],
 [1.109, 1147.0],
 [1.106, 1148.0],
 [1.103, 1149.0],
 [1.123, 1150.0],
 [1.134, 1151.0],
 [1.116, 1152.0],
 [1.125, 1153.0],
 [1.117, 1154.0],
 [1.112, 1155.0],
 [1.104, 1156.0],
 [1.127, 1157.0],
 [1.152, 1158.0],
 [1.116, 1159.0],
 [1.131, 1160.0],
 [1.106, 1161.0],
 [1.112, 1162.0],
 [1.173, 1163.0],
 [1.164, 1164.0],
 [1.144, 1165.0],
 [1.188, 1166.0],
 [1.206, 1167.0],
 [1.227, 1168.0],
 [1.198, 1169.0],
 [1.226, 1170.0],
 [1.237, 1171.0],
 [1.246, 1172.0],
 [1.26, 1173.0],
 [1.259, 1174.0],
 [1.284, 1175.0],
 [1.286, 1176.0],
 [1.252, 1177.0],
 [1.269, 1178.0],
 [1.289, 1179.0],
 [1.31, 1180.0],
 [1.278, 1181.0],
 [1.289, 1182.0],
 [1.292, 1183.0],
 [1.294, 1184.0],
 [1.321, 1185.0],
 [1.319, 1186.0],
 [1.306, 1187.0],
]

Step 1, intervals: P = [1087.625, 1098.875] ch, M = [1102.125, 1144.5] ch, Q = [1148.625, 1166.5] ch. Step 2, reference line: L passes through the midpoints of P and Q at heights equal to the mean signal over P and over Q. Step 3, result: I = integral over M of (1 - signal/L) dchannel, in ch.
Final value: 7.5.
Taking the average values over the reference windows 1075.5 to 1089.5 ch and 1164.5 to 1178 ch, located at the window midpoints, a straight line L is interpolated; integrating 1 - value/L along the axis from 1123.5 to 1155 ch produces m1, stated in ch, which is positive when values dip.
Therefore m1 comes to 6.49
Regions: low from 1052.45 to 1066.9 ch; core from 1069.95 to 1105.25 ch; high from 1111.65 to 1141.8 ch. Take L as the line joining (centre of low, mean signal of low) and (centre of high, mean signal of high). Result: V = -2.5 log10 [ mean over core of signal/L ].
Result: -0.171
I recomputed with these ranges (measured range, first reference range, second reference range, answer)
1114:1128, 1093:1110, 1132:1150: 2.1 ch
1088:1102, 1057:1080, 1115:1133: -3.7 ch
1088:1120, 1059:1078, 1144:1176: -2.2 ch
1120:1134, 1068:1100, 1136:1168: 3.5 ch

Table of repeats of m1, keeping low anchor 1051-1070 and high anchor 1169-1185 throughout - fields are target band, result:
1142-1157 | 1.7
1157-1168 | 0.9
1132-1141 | 2.6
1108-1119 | 0.4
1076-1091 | 0.1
